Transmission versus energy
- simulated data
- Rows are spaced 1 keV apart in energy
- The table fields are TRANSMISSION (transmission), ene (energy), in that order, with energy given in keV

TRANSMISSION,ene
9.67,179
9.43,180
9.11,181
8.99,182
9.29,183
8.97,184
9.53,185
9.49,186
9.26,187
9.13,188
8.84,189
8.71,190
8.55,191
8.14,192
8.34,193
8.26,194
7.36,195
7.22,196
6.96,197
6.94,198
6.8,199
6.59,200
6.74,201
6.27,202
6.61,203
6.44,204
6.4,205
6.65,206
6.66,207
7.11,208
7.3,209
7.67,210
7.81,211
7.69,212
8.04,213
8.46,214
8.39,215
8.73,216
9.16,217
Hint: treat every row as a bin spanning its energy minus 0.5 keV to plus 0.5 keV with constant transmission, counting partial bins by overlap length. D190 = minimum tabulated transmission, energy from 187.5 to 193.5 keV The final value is 8.14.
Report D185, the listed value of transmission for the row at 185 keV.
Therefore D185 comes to 9.53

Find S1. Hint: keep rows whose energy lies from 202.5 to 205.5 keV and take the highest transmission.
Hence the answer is 6.61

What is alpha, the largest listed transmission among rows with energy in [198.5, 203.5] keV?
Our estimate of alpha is 6.8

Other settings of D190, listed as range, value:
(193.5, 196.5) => 7.22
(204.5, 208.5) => 6.4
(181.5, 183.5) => 8.99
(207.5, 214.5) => 7.11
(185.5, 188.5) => 9.13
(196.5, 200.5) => 6.59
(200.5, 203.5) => 6.27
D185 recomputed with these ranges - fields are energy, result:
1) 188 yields 9.13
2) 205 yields 6.4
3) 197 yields 6.96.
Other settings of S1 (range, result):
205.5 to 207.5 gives 6.66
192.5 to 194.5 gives 8.34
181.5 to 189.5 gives 9.53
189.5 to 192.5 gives 8.71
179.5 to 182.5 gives 9.43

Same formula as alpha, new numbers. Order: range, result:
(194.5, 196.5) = 7.36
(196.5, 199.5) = 6.96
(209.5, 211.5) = 7.81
